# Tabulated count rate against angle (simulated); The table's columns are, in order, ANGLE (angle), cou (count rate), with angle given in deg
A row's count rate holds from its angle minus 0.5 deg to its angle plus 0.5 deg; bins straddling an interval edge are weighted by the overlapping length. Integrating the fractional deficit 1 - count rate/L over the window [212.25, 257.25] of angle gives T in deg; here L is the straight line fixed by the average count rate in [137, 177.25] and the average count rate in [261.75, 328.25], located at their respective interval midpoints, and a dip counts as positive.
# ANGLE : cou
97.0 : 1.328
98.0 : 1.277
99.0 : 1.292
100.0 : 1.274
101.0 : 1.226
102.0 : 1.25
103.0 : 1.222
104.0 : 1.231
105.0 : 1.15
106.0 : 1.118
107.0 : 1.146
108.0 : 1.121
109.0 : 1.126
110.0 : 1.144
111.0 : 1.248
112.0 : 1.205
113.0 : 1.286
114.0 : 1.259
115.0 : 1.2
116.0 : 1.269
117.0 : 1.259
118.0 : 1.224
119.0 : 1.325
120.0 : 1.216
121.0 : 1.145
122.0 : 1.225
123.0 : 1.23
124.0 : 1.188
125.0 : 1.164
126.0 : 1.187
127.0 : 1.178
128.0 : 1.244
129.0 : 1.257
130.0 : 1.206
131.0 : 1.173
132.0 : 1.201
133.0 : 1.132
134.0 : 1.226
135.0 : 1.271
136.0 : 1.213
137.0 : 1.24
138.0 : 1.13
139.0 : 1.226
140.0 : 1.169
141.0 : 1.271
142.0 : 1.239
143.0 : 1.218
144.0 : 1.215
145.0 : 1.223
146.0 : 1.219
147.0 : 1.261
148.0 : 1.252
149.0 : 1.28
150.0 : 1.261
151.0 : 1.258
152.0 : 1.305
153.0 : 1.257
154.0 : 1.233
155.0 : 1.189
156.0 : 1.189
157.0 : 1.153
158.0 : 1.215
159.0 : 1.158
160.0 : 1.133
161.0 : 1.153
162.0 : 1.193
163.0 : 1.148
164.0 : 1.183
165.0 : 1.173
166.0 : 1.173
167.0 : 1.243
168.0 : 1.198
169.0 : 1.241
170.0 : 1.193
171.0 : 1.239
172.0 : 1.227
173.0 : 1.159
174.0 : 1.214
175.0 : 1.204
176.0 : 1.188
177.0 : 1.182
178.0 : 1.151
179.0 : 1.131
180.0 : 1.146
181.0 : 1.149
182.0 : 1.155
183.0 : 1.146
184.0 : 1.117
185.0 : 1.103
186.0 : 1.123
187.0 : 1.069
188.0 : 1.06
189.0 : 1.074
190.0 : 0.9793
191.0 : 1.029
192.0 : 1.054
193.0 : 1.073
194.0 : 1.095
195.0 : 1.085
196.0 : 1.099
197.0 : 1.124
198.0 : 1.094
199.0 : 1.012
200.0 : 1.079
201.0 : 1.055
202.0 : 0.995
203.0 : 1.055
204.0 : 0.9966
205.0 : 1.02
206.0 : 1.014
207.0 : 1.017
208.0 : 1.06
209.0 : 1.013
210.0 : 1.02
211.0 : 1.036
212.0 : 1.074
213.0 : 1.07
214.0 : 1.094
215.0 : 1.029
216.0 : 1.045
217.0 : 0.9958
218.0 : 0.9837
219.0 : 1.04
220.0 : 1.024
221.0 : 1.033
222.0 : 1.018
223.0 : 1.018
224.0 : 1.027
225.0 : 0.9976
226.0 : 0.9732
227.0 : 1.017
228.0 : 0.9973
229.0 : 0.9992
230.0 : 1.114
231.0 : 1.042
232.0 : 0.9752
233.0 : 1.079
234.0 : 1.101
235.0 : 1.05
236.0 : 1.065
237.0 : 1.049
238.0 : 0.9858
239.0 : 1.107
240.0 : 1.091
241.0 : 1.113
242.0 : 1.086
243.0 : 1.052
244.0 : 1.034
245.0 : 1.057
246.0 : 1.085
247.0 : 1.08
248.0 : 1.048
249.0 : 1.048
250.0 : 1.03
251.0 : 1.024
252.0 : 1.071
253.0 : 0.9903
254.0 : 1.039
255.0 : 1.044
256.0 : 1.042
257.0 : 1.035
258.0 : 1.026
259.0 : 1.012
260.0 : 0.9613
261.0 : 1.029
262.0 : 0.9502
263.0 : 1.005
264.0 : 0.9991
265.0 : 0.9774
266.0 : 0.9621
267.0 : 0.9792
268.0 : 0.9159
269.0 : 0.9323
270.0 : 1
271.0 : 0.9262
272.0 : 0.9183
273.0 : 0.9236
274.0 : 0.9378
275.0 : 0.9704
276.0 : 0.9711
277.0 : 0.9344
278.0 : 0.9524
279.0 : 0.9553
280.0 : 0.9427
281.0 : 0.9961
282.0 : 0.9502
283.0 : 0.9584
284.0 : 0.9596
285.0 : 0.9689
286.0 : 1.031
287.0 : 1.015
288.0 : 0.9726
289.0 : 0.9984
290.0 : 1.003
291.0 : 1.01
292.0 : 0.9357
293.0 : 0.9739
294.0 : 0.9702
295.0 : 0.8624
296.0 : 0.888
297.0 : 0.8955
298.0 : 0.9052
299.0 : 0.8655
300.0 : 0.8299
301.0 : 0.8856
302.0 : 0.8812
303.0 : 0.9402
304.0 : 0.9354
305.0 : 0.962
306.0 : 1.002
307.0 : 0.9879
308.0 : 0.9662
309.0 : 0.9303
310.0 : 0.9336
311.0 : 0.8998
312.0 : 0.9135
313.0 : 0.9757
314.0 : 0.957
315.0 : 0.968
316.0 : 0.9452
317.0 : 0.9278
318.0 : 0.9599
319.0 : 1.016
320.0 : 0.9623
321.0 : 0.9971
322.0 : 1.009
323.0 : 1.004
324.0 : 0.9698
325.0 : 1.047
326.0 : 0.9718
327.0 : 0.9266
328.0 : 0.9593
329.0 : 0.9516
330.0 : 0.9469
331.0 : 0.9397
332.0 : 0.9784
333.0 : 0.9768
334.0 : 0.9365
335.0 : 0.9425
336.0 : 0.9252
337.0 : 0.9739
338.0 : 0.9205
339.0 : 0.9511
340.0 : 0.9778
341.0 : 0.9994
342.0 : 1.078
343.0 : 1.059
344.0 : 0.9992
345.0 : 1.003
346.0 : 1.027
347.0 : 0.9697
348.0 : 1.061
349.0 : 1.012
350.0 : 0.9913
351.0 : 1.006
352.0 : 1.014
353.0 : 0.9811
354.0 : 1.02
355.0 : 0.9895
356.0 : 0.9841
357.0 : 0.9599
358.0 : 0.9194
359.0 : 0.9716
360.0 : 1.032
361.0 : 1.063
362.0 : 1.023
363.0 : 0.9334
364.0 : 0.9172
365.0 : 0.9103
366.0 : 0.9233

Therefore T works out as 1.0 deg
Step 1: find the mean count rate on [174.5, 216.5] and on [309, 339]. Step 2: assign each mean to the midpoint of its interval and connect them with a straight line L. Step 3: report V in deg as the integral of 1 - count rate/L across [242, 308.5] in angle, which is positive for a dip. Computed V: 1.9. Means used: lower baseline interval 1.08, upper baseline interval 0.959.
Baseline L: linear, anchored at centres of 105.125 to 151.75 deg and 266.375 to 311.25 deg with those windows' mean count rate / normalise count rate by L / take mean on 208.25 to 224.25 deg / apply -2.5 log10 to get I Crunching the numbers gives 0.04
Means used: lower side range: 1.21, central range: 1.03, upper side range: 0.946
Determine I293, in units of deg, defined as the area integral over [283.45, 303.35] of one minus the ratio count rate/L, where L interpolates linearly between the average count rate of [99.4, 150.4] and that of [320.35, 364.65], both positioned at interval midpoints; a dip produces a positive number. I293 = 1.9 deg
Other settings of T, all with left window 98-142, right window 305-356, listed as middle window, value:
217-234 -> 1.11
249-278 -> 1.81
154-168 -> -0.16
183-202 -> 0.97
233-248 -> 0.13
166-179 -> -0.52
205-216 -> 0.68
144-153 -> -0.57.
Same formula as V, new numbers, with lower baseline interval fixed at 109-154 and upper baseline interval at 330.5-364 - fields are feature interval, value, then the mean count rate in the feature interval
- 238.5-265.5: 1.3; 1.04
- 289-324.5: 3.0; 0.946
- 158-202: 1.4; 1.13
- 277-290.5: 1.0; 0.976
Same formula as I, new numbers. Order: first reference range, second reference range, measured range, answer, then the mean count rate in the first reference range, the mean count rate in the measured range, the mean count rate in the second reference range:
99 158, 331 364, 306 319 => 0.08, 1.22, 0.952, 0.988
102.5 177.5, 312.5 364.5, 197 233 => 0.09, 1.21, 1.03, 0.981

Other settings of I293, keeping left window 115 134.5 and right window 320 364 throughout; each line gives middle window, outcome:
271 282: 1.1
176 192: 0.6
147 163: -0.5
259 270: 0.9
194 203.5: 0.6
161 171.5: -0.2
